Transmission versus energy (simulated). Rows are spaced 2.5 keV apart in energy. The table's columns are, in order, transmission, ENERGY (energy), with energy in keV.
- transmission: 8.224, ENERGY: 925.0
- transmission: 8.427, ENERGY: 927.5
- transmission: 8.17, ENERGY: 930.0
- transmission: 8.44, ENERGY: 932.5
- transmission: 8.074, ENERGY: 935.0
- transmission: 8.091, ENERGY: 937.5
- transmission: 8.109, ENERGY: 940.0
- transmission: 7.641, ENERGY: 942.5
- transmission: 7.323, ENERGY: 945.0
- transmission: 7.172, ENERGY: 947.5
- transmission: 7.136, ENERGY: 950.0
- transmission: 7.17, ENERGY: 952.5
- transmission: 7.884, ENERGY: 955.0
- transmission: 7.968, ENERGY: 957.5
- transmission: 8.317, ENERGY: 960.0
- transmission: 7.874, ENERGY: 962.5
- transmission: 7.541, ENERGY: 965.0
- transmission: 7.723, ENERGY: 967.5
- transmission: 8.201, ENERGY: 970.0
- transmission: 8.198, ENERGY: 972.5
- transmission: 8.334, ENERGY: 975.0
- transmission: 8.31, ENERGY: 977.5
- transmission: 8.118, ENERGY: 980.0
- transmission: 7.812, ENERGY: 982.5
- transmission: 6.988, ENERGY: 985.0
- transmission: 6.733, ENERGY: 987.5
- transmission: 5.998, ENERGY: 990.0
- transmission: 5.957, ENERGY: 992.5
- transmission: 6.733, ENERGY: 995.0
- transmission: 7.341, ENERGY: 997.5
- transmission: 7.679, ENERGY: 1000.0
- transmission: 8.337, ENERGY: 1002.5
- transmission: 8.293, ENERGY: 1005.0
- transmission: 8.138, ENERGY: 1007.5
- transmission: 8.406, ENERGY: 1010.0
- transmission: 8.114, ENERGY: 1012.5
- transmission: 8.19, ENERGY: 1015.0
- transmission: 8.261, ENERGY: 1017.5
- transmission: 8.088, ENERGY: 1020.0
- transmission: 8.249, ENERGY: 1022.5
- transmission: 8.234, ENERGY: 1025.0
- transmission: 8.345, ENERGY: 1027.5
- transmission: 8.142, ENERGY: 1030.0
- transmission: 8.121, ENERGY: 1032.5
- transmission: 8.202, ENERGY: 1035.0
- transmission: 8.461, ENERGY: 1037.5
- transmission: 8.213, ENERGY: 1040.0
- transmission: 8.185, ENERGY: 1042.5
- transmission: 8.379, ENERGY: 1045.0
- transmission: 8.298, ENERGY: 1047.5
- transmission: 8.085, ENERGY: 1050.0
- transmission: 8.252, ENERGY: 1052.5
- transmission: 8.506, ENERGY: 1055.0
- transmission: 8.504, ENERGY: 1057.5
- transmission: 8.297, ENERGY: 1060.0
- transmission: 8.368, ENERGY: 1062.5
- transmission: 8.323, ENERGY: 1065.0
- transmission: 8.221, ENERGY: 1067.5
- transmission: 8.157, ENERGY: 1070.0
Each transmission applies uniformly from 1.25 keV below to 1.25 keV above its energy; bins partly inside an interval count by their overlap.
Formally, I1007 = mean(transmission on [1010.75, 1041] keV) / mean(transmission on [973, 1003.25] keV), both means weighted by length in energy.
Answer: 1.1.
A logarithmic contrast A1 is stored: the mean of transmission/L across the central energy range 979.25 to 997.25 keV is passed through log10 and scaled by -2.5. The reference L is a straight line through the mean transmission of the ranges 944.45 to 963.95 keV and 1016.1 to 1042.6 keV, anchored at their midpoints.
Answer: 0.15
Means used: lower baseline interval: 7.61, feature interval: 6.9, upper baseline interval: 8.23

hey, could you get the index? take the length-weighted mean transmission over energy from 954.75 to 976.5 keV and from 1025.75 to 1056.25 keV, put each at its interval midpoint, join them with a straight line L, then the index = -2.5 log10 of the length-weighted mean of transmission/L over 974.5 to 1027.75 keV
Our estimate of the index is 0.054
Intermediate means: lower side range 8.01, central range 7.74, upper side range 8.27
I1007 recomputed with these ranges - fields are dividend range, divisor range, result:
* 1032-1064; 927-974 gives 1.06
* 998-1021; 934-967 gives 1.06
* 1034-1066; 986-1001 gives 1.24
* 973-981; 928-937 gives 1.00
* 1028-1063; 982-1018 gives 1.10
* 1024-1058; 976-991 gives 1.12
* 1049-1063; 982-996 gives 1.26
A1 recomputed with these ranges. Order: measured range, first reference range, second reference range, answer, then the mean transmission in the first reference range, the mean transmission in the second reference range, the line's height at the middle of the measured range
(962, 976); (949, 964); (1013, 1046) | -0.02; 7.73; 8.23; 7.82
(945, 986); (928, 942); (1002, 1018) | 0.06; 8.16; 8.24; 8.19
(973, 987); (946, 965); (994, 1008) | -0.02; 7.63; 7.75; 7.7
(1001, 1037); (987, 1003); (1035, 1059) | -0.09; 6.92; 8.31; 7.56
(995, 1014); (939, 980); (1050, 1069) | 0.01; 7.81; 8.33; 8.05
